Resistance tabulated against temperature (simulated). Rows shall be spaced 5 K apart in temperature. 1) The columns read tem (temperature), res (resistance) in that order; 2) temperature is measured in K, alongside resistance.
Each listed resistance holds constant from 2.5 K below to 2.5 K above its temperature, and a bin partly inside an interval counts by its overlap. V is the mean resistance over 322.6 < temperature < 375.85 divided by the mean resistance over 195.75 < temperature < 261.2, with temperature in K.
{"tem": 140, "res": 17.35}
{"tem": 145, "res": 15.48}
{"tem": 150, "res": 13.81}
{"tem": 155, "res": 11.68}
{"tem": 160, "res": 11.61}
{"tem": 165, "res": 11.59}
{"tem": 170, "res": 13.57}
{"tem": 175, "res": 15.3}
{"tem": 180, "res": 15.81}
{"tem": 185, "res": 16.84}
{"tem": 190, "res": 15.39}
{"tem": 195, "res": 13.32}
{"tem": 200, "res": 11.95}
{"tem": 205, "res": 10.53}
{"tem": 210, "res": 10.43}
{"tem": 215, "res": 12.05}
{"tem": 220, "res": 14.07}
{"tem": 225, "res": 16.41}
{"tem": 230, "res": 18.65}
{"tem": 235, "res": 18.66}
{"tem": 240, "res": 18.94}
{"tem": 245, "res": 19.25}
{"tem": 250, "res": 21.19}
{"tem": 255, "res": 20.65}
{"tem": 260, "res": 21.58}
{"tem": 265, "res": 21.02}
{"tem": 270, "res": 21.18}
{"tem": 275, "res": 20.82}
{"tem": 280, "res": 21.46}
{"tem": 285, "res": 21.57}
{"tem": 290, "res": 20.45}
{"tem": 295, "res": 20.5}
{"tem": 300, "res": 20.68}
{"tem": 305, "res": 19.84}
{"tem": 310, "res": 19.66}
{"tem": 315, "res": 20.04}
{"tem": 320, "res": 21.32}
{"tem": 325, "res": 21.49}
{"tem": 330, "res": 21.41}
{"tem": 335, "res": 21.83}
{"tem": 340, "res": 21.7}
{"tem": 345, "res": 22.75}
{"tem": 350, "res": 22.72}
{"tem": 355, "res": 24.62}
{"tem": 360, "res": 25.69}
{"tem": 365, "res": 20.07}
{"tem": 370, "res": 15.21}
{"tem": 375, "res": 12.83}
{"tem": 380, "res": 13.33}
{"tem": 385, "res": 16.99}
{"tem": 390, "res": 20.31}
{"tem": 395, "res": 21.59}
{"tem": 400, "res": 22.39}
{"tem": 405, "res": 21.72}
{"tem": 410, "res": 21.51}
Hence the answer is 1.30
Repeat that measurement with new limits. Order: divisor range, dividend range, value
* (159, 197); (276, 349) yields 1.47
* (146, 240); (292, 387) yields 1.43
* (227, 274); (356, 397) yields 0.92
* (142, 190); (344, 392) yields 1.37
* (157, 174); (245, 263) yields 1.67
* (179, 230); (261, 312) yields 1.50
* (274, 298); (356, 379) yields 0.88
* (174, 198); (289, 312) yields 1.32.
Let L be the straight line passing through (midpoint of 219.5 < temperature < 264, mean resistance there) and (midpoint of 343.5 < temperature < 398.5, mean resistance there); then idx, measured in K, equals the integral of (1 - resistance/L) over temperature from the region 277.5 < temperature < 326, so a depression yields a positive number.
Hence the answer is -3.3 K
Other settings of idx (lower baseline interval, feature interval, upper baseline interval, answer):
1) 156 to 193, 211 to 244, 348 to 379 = -1.1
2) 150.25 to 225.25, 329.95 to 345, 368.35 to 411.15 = -4.2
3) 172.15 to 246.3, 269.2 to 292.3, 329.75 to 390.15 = -5.0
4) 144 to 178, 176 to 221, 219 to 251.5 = 6.3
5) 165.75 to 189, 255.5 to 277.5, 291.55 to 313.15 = -2.8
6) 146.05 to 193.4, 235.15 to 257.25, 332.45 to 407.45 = -4.7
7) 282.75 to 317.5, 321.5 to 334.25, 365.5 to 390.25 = -1.9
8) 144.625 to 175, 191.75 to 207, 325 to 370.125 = 2.8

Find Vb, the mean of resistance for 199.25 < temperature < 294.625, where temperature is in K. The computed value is 18.1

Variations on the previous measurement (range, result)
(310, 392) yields 20.1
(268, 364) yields 21.5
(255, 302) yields 21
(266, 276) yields 21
